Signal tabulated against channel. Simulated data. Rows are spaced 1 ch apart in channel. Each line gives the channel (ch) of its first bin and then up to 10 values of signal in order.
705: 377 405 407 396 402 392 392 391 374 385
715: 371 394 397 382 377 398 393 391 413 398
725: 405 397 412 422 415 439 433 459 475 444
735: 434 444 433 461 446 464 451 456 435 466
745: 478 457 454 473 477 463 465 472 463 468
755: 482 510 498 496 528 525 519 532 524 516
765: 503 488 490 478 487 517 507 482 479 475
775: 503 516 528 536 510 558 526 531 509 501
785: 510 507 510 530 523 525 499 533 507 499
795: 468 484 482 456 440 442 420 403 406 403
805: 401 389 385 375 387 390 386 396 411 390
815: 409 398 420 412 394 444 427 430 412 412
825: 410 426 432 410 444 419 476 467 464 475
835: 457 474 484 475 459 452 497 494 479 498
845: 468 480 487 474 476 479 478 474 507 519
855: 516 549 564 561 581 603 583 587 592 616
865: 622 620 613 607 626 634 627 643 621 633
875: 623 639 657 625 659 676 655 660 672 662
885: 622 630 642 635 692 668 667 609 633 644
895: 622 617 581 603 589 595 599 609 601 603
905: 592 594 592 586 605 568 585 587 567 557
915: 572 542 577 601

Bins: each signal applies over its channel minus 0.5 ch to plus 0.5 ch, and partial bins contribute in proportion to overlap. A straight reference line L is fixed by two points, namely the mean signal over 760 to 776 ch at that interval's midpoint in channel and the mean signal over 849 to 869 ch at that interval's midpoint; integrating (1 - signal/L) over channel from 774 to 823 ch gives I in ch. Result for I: 5.8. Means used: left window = 501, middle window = 458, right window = 561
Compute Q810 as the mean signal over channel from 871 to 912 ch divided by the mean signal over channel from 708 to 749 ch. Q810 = 1.5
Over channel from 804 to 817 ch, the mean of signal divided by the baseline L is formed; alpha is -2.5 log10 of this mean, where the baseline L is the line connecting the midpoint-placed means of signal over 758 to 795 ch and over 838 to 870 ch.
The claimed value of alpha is 0.30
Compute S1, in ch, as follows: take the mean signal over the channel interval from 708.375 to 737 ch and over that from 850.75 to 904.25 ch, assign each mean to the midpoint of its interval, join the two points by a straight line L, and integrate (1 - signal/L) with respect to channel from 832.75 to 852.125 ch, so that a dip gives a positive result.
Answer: 3.0 ch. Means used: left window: 409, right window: 611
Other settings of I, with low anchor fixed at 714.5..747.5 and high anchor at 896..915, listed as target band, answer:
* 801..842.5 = 6.9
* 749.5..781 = -2.9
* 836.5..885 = -1.6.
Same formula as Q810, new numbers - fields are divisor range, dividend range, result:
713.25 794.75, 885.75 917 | 1.29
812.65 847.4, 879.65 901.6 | 1.43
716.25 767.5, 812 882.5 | 1.13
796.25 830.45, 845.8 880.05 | 1.40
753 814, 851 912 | 1.27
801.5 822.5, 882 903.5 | 1.56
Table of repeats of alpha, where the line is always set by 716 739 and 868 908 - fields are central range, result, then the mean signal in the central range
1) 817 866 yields 0.170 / 487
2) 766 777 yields -0.040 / 495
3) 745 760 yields -0.066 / 480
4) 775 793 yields -0.058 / 520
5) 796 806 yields 0.198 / 429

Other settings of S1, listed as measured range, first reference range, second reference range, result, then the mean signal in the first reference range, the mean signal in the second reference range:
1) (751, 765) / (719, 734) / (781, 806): -1.7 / 417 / 478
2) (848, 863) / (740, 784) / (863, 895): 1.9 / 493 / 639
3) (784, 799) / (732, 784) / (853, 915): 0.6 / 487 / 611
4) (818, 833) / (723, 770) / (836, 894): 3.1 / 466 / 579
